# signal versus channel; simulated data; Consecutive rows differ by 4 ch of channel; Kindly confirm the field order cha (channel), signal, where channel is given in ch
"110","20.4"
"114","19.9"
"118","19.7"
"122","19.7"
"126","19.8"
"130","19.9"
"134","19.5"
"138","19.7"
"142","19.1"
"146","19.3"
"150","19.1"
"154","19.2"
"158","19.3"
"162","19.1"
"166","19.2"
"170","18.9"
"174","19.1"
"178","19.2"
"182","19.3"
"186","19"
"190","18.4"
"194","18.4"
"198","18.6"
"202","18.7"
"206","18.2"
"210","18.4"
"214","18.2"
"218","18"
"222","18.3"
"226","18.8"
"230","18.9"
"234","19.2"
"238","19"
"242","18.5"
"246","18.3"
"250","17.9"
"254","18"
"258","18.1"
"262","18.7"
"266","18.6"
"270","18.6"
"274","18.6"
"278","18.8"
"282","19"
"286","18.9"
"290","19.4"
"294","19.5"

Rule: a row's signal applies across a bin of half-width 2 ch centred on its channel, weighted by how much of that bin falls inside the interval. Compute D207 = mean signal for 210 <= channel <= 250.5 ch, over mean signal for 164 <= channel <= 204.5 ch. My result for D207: 1.0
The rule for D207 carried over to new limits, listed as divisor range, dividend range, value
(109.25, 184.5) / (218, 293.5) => 0.96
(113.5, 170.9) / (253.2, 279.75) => 0.95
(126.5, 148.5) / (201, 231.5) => 0.94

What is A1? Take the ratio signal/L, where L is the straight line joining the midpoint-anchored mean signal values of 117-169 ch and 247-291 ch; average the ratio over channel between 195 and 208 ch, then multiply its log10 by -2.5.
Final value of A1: 0.03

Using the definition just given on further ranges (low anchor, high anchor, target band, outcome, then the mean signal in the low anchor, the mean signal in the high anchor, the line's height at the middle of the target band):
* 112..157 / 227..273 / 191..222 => 0.03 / 19.5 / 18.5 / 18.9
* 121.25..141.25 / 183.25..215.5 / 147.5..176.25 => 0.00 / 19.7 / 18.5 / 19.2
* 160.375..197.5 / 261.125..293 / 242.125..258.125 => 0.04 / 18.9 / 18.9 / 18.9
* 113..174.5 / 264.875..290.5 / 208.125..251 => 0.03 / 19.4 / 18.8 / 19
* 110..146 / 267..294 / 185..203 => 0.04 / 19.7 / 18.9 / 19.4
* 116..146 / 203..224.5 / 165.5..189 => -0.01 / 19.6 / 18.3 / 18.9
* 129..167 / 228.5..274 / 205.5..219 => 0.04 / 19.3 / 18.5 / 18.8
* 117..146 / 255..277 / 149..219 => 0.02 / 19.6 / 18.5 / 19.2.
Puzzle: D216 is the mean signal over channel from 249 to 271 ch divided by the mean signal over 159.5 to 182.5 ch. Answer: 0.96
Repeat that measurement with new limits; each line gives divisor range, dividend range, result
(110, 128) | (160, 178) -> 0.96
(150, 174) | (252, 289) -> 0.97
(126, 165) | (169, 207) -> 0.97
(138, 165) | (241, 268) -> 0.95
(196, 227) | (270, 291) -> 1.03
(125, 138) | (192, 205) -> 0.94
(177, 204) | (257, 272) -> 0.99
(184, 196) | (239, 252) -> 0.98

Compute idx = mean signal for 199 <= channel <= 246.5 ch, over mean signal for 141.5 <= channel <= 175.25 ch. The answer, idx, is 0.97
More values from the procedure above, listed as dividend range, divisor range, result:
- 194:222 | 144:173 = 0.96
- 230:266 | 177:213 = 0.99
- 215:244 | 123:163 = 0.96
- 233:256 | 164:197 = 0.97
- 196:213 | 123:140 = 0.94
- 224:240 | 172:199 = 1.01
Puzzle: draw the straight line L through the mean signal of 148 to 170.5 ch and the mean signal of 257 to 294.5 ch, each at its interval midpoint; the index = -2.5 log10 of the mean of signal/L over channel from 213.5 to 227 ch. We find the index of 0.04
